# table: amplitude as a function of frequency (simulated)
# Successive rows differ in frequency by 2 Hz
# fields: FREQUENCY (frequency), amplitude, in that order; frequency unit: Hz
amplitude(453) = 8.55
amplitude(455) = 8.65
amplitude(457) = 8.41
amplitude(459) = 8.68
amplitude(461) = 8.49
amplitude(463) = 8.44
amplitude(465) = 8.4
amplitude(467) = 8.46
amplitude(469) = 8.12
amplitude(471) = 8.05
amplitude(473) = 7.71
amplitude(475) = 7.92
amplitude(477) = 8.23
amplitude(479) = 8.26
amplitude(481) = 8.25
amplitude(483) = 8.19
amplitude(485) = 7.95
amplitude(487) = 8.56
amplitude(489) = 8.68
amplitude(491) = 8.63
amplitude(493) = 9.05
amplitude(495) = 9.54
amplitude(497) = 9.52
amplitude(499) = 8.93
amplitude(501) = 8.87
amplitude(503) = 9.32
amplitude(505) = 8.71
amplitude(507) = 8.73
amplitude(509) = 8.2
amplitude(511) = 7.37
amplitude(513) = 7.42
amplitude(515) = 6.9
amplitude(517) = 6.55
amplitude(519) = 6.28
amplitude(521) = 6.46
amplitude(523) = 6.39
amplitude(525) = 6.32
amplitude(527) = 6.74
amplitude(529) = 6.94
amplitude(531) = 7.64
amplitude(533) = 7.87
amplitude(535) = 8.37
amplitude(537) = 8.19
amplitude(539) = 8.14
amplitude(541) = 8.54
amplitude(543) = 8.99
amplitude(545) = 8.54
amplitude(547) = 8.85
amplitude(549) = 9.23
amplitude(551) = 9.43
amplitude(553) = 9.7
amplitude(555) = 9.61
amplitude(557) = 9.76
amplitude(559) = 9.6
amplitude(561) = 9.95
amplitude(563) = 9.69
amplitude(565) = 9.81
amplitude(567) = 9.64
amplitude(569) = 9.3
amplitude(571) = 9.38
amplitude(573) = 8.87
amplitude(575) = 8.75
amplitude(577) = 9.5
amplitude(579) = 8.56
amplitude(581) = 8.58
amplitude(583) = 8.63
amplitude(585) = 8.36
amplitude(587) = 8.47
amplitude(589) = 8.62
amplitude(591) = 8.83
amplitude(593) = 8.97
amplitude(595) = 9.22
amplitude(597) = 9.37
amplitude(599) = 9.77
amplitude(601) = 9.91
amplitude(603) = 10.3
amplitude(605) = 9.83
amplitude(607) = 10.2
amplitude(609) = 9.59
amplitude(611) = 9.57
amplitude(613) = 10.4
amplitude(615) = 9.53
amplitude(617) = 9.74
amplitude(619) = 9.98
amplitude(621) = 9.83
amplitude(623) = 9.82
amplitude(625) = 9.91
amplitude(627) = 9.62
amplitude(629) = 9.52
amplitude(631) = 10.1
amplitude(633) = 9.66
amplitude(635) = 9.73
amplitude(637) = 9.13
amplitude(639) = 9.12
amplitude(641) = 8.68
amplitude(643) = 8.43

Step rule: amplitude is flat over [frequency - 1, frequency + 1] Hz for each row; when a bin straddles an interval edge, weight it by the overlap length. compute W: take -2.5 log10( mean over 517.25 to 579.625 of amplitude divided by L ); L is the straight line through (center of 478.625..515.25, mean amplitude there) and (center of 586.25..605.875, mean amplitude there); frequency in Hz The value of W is 0.05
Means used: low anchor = 8.51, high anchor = 9.34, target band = 8.53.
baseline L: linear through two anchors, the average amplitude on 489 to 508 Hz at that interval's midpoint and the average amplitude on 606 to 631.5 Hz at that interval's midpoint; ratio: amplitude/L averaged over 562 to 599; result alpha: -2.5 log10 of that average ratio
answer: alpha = 0.060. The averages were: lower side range 9.01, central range 9.05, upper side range 9.83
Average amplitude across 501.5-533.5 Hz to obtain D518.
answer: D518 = 7.38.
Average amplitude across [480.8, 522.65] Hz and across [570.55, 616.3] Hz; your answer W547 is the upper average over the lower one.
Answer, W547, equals 1.14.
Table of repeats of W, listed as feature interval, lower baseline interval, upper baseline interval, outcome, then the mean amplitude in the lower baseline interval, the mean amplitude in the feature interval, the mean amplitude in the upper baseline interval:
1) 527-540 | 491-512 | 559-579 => 0.17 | 8.81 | 7.77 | 9.4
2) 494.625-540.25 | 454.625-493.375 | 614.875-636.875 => 0.13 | 8.34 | 7.78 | 9.75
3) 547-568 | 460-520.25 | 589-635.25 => -0.07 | 8.25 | 9.6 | 9.69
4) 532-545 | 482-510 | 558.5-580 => 0.09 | 8.78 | 8.36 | 9.36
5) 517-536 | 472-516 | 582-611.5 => 0.24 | 8.41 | 6.98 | 9.3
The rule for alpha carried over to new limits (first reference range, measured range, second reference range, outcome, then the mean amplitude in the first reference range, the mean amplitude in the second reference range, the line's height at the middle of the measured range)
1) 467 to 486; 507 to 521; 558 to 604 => 0.181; 8.1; 9.22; 8.5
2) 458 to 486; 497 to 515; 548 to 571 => 0.042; 8.22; 9.6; 8.76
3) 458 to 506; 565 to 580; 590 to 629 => 0.020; 8.54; 9.7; 9.36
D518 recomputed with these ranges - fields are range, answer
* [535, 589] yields 9.06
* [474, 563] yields 8.32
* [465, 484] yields 8.15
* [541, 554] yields 9.08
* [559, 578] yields 9.44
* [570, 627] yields 9.38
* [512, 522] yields 6.72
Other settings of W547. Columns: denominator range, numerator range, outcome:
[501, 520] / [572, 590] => 1.12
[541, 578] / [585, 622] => 1.02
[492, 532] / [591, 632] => 1.25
